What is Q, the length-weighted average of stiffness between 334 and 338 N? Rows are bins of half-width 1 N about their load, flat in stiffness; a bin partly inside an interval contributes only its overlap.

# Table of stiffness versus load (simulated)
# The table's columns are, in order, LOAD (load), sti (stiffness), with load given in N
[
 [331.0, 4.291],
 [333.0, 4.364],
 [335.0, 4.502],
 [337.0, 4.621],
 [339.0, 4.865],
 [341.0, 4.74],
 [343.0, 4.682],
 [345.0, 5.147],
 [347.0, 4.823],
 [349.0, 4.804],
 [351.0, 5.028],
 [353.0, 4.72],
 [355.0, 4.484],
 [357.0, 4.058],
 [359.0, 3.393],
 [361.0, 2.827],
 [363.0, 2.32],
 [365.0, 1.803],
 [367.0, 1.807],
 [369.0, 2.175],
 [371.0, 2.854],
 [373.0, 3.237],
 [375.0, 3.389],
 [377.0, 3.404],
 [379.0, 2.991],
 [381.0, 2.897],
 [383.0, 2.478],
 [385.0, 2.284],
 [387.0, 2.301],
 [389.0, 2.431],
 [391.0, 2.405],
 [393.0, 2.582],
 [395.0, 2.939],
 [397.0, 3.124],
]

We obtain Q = 4.56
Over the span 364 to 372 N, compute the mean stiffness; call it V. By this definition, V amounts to 2.16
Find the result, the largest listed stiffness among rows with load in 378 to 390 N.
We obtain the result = 2.991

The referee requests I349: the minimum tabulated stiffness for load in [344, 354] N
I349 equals 4.72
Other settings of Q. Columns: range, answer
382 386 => 2.38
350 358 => 4.57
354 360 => 3.98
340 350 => 4.84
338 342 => 4.8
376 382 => 3.1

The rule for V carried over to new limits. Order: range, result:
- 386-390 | 2.37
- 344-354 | 4.9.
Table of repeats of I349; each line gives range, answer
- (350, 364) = 2.32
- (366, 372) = 1.807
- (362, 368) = 1.803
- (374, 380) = 2.991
